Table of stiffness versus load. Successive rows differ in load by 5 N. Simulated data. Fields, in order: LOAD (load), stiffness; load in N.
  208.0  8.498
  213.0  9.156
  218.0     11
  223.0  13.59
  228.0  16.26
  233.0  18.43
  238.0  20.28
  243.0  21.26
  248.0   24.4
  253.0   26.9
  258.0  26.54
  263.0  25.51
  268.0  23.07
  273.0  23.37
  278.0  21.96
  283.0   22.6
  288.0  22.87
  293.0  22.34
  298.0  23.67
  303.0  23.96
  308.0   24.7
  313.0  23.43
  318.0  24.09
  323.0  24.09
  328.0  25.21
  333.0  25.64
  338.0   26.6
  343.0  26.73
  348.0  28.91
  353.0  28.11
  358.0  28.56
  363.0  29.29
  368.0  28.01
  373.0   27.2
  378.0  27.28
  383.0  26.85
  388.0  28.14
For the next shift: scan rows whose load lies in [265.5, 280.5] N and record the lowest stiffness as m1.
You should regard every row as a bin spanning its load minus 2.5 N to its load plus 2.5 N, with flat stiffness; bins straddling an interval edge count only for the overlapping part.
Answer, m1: 21.96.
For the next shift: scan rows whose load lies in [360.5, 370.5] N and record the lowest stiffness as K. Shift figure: 28.01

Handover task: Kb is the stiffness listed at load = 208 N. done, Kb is 8.498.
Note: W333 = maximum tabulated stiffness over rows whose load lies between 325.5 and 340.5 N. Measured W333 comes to 26.6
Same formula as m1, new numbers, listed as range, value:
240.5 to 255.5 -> 21.26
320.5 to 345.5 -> 24.09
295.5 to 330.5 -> 23.43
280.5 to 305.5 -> 22.34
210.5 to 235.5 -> 9.156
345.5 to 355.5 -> 28.11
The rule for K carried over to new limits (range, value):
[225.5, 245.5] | 16.26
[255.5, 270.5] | 23.07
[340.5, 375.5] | 26.73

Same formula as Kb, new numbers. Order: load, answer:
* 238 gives 20.28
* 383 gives 26.85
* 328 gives 25.21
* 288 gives 22.87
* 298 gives 23.67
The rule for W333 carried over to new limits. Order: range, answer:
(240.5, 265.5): 26.9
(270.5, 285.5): 23.37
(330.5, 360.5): 28.91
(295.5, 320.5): 24.7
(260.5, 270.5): 25.51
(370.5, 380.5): 27.28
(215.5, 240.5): 20.28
